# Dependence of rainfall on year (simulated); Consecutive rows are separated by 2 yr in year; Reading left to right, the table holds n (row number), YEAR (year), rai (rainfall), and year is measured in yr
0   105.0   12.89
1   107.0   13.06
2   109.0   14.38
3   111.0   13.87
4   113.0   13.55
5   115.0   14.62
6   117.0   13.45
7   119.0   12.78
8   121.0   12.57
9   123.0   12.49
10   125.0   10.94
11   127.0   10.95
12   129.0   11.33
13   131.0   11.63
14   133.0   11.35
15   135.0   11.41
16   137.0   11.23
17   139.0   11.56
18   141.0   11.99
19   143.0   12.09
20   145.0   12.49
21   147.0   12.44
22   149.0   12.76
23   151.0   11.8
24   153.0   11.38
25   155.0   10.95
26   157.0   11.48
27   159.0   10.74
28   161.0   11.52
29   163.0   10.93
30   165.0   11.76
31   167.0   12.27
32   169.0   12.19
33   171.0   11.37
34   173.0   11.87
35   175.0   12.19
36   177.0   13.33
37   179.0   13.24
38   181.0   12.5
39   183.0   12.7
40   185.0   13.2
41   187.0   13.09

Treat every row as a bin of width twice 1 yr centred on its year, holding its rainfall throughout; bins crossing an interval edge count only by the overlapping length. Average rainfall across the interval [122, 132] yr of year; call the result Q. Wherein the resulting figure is 11.5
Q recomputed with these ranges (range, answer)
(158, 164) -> 11.1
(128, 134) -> 11.4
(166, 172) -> 11.9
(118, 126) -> 12.2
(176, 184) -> 12.9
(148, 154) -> 12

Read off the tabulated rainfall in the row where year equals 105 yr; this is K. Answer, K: 12.89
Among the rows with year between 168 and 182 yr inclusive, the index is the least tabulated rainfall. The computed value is 11.37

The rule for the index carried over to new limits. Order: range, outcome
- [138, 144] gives 11.56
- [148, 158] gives 10.95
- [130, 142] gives 11.23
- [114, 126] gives 10.94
